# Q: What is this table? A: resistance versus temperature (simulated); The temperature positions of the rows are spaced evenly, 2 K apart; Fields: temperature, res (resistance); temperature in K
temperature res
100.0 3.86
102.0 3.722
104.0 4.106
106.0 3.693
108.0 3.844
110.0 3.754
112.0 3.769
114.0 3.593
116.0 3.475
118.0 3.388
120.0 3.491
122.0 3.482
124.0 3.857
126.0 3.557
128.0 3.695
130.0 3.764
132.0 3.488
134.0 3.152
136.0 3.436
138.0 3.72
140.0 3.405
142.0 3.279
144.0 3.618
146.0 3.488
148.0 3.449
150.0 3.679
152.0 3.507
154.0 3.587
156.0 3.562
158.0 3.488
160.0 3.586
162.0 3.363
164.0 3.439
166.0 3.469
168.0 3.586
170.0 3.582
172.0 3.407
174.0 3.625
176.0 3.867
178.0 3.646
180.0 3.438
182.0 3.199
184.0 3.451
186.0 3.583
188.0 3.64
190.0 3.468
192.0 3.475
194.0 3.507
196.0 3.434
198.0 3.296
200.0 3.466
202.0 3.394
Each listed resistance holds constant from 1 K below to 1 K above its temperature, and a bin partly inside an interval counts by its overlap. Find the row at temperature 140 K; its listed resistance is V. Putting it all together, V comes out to 3.405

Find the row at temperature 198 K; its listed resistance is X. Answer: 3.296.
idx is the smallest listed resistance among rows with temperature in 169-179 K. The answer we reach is 3.407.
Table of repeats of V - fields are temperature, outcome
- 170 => 3.582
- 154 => 3.587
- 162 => 3.363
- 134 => 3.152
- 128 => 3.695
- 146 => 3.488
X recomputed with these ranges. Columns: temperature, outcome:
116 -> 3.475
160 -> 3.586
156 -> 3.562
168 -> 3.586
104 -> 4.106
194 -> 3.507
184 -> 3.451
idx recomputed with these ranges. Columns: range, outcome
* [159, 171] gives 3.363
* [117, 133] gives 3.388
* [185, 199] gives 3.296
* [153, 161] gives 3.488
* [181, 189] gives 3.199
